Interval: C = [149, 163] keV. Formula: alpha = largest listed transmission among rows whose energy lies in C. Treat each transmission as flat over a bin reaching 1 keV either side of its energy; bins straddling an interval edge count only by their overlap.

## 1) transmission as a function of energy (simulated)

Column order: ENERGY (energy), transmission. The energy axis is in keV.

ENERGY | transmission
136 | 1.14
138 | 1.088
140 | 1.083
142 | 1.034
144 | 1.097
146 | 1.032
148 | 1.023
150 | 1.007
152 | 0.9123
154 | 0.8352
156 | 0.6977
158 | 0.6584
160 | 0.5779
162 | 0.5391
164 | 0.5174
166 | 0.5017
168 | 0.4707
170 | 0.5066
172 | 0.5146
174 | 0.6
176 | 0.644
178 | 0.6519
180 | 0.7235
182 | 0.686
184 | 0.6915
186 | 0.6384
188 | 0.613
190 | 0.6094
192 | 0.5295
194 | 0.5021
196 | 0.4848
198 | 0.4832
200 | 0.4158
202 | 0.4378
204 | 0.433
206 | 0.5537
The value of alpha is 1.007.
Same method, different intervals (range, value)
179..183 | 0.7235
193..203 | 0.5021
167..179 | 0.6519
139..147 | 1.097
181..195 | 0.6915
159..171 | 0.5779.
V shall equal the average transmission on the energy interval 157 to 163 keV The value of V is 0.592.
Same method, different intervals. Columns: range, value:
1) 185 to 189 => 0.626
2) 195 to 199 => 0.484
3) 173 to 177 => 0.622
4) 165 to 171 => 0.493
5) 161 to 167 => 0.519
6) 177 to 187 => 0.678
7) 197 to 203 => 0.446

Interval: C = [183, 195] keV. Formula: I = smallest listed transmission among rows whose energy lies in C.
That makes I 0.5021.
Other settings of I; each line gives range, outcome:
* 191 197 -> 0.4848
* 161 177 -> 0.4707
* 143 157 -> 0.6977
